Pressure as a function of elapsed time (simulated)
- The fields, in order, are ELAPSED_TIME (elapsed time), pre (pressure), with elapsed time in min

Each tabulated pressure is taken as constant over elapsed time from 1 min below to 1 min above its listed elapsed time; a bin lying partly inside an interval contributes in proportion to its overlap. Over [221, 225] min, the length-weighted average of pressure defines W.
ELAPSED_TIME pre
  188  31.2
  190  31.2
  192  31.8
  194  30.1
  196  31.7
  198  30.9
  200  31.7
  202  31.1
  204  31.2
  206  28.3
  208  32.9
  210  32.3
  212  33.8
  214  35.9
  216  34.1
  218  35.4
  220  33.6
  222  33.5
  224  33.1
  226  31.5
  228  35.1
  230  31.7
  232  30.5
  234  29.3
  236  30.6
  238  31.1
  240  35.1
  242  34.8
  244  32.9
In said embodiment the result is 33.3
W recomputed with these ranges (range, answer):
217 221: 34.5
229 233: 31.1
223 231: 32.8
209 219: 34.3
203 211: 31.2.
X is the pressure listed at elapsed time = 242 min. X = 34.8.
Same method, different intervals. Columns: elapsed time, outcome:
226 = 31.5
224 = 33.1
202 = 31.1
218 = 35.4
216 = 34.1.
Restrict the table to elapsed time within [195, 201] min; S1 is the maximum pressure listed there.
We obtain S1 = 31.7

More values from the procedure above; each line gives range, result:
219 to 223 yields 33.6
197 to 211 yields 32.9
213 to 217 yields 35.9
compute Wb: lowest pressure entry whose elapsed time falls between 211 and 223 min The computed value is 33.5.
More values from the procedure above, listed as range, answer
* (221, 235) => 29.3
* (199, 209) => 28.3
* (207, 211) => 32.3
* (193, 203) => 30.1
